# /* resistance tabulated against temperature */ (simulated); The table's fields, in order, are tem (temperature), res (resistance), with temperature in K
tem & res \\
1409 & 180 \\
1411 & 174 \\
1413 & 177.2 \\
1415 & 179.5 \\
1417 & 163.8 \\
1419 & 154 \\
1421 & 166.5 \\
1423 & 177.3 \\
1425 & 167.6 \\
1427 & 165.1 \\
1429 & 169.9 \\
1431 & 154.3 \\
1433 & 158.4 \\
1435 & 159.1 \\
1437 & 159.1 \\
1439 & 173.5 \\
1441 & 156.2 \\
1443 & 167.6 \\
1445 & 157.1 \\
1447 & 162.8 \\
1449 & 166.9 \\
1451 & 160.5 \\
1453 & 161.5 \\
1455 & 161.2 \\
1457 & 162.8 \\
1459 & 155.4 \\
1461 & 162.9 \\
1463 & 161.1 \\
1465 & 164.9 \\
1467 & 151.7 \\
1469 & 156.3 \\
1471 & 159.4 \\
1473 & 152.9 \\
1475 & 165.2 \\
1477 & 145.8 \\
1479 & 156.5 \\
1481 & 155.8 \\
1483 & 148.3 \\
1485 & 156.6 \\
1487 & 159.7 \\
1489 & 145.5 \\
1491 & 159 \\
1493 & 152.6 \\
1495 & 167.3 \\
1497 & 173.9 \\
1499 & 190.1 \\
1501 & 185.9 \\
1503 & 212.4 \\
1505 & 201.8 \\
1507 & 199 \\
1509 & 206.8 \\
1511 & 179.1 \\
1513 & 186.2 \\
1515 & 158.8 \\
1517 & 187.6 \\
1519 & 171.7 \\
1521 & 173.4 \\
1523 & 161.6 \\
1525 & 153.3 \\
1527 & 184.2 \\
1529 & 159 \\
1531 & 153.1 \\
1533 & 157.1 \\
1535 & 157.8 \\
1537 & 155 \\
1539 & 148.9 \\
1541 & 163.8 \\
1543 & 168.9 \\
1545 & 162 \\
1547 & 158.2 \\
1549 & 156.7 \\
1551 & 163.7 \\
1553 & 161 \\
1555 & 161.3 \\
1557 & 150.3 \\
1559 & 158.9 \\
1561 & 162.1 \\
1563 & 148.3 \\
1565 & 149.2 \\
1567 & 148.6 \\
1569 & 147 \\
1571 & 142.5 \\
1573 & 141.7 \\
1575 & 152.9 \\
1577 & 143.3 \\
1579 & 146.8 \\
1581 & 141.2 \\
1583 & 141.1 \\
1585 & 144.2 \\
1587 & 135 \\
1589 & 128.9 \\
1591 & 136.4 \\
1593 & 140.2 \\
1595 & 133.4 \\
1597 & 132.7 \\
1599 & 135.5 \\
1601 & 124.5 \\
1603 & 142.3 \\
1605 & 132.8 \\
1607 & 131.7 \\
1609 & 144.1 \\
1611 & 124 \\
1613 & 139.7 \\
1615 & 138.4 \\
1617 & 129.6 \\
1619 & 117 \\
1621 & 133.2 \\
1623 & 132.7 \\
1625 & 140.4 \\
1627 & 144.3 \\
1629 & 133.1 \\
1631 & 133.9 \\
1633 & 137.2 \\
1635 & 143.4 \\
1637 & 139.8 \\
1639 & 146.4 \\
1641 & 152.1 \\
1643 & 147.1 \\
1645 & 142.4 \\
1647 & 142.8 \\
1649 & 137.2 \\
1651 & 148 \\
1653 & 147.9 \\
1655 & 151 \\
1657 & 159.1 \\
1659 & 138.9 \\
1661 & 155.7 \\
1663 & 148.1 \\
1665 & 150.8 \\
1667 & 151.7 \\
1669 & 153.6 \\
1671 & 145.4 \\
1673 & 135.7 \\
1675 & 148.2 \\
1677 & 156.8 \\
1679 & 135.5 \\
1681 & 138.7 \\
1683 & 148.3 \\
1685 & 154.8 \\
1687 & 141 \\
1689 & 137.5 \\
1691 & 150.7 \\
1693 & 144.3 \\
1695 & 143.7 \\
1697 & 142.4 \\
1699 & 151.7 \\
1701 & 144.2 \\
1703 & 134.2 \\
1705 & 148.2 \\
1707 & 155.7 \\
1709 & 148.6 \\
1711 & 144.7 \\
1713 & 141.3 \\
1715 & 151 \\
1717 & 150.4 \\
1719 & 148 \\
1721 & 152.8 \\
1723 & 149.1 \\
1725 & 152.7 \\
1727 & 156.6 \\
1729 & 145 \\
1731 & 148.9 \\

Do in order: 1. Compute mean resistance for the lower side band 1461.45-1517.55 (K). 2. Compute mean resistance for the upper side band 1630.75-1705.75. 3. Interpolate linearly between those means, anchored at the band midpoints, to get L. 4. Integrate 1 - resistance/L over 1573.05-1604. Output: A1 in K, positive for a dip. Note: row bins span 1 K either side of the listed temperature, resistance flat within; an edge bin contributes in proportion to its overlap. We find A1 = 3.5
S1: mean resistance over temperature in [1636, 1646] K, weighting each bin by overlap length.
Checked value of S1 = 146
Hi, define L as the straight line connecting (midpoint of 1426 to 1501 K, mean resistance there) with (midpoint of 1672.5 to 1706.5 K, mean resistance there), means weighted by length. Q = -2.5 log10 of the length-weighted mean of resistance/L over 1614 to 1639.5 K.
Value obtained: 0.10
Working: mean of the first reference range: 161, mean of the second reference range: 145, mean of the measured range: 136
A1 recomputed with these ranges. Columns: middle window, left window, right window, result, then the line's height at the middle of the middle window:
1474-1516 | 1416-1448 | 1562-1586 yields -4.45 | 155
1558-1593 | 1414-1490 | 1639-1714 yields 1.78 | 153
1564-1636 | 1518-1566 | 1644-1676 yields 7.45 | 154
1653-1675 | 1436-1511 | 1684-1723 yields 0.16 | 150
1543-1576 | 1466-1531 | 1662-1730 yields 1.59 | 162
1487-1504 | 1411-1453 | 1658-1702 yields -1.32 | 160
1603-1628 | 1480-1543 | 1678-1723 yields 3.56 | 157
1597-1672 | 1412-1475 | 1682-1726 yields 5.13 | 151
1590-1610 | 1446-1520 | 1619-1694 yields 2.17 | 152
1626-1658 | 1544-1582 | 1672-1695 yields 0.69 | 147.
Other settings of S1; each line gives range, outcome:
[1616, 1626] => 131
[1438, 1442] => 165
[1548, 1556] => 161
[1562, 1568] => 149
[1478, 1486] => 154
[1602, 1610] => 138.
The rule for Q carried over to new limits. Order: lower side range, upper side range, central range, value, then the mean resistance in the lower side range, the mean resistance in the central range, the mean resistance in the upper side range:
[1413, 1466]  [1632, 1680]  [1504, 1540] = -0.10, 164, 172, 146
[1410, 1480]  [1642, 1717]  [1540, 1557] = -0.04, 163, 161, 146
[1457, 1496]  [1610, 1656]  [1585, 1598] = 0.07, 157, 135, 139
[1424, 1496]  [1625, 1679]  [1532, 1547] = -0.04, 159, 159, 146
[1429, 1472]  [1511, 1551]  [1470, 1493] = 0.05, 161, 155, 164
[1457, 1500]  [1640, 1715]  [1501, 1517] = -0.21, 159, 191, 146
